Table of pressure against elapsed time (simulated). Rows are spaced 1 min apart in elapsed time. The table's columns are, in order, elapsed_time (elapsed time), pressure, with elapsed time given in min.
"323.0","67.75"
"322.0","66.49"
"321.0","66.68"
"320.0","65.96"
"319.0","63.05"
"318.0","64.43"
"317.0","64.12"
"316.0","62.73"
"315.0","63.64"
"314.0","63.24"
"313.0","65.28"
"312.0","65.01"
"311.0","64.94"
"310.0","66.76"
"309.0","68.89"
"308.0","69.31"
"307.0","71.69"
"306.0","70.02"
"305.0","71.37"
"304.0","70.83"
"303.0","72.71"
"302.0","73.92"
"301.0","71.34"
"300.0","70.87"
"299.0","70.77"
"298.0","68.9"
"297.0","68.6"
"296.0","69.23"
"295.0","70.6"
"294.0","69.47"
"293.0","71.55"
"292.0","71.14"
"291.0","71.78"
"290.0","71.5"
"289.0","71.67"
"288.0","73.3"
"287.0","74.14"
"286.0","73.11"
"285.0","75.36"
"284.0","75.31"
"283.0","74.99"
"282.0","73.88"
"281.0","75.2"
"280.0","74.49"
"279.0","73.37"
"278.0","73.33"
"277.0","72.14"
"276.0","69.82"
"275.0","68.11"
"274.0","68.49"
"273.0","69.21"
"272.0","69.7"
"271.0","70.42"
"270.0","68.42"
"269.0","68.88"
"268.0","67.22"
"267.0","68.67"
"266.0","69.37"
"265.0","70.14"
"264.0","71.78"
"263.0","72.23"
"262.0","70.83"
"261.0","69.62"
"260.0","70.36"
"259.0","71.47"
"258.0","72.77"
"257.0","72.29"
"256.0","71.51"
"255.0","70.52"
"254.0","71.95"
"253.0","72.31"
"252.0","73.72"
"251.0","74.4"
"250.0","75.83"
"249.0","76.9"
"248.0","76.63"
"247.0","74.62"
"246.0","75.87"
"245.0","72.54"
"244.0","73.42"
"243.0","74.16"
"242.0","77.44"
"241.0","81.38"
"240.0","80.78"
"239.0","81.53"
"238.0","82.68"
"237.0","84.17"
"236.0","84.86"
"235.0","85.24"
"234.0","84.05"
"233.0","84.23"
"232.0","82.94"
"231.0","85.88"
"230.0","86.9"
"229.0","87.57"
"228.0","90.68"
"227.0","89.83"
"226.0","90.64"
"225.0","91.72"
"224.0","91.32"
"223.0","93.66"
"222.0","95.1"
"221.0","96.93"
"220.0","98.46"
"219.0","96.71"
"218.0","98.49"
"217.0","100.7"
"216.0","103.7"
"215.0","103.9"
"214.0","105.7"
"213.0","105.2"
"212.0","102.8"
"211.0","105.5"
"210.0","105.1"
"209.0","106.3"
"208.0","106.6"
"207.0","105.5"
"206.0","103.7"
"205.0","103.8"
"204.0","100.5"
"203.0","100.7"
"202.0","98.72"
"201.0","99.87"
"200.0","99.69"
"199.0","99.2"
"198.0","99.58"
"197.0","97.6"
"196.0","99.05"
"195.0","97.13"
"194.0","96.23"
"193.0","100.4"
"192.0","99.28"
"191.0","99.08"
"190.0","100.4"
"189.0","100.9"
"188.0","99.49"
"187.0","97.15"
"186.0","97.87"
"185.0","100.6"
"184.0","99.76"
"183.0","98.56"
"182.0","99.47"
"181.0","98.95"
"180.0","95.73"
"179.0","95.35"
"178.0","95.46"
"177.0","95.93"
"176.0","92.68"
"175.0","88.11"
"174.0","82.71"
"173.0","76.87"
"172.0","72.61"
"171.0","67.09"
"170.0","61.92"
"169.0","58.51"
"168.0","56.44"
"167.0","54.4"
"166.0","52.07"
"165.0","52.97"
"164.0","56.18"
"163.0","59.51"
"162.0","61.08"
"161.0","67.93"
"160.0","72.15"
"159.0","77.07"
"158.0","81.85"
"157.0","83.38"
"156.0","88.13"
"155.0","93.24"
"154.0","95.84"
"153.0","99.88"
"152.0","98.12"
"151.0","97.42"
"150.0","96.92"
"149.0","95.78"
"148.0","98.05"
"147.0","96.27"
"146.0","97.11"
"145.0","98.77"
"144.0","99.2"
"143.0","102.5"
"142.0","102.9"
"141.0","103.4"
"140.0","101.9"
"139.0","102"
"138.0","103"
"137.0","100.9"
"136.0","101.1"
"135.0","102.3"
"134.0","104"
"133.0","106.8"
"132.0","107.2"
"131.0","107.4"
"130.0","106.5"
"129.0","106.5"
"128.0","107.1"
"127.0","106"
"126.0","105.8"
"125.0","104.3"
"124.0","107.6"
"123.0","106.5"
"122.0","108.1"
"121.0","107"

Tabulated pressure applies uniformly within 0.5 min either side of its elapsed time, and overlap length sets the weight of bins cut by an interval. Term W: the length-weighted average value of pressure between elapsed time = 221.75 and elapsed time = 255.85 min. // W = 81.4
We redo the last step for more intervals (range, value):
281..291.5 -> 73.6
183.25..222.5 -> 101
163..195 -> 85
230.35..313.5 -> 73.1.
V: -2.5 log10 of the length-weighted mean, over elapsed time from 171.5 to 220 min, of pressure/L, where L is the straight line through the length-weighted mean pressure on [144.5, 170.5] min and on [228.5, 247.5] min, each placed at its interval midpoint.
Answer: -0.23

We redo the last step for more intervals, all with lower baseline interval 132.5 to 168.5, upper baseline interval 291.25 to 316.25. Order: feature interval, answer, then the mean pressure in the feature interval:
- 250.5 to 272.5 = 0.05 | 70.8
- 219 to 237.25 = -0.14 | 89.4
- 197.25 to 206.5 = -0.23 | 101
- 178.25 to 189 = -0.17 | 98.3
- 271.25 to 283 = 0.01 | 71.7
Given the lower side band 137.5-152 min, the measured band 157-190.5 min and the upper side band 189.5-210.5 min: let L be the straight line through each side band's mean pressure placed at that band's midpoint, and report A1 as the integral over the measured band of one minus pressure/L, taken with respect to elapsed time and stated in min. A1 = 6.5 min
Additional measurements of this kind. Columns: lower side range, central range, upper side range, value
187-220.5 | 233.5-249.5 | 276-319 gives 1.7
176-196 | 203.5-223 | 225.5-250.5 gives -2.7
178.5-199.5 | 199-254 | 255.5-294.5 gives -2.0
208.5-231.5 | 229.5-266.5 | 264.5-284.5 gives 3.2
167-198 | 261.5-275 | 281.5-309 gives 1.2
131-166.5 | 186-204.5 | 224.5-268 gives -3.2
